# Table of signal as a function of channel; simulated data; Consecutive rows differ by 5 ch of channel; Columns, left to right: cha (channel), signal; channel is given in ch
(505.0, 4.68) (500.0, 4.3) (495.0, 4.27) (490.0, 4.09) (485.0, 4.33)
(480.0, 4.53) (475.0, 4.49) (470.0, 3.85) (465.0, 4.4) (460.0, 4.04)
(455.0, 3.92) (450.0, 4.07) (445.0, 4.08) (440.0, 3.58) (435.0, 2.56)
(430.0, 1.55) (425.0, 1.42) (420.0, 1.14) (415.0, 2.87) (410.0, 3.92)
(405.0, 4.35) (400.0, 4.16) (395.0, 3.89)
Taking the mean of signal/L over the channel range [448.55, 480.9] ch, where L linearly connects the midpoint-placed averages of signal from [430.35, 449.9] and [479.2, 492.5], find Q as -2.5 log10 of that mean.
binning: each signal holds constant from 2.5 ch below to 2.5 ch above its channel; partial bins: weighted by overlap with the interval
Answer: -0.10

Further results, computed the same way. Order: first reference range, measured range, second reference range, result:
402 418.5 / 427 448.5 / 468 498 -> 0.29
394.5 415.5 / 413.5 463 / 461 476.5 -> 0.36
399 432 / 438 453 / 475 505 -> -0.16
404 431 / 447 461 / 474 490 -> -0.13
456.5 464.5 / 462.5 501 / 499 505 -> 0.00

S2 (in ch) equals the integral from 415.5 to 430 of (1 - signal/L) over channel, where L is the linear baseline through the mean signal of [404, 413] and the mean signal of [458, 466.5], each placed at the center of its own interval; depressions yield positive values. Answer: 9.0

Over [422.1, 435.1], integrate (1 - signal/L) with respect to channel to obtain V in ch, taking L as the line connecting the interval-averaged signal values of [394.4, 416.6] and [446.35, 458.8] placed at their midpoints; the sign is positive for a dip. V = 7.43 ch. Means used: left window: 3.87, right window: 4.01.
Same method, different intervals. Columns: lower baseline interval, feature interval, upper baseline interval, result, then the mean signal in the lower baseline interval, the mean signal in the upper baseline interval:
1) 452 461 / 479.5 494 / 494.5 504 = -0.1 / 3.98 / 4.35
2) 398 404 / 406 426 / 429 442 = 5.9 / 4.21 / 2.64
